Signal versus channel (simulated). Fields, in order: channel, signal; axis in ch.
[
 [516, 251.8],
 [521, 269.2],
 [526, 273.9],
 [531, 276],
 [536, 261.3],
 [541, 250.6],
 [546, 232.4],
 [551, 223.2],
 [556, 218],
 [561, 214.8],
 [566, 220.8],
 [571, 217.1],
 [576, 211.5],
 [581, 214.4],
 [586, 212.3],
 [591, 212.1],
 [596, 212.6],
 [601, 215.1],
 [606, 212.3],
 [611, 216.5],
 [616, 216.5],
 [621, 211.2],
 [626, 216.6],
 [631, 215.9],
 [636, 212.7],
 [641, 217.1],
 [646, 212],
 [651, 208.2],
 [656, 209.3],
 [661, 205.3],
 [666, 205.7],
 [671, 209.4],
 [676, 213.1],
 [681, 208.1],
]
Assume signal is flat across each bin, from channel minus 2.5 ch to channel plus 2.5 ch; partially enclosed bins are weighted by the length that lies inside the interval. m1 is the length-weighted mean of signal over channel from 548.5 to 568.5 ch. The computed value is 219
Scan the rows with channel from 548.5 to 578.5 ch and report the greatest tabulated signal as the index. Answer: 223.2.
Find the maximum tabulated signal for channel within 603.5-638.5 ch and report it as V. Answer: 216.6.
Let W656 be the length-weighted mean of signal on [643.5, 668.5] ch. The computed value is 208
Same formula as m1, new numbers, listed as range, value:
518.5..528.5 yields 272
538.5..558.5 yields 231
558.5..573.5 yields 218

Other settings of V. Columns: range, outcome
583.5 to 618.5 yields 216.5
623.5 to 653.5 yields 217.1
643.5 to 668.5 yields 212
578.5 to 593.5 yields 214.4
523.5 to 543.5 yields 276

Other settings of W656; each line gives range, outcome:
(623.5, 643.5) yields 216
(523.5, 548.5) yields 259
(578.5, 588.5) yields 213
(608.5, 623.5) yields 215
